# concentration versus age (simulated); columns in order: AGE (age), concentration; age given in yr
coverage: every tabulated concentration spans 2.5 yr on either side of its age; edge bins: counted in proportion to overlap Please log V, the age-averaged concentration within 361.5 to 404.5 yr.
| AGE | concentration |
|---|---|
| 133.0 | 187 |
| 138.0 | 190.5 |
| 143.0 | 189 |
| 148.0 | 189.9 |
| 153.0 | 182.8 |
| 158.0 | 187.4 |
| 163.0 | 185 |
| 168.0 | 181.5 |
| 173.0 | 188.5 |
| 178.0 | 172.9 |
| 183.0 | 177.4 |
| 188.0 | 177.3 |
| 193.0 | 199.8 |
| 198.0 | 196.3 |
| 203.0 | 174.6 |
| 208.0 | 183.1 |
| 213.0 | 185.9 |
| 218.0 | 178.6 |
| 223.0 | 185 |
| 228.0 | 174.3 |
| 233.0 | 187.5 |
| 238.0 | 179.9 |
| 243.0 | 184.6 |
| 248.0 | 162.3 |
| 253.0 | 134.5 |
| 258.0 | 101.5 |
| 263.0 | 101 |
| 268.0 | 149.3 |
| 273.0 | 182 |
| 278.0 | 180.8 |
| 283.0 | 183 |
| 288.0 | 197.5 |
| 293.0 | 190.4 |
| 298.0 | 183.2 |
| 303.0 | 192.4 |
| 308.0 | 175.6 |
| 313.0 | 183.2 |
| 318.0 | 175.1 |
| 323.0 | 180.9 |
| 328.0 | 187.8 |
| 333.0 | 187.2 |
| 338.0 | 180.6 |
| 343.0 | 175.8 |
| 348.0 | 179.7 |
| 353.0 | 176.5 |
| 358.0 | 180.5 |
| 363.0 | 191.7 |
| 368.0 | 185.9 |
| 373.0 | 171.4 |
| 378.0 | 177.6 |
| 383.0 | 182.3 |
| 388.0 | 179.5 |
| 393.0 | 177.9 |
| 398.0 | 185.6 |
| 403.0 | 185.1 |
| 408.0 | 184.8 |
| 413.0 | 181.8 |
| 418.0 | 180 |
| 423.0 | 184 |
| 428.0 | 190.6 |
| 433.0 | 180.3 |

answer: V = 182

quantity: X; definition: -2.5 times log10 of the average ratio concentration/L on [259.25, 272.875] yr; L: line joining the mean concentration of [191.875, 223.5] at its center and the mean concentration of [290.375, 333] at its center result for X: 0.36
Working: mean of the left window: 186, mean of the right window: 184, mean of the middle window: 133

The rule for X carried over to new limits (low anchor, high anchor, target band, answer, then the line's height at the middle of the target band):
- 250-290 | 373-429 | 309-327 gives -0.10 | 164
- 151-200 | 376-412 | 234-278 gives 0.20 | 184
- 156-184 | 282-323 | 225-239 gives 0.02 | 183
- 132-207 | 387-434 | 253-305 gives 0.12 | 184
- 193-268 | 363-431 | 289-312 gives -0.08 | 173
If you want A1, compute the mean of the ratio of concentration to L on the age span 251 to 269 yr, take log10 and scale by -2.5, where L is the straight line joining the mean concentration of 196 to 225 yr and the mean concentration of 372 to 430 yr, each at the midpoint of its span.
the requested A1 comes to 0.47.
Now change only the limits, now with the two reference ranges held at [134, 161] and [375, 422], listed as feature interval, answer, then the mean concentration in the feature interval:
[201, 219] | 0.03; 181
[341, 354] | 0.03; 177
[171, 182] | 0.04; 180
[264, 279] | 0.14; 163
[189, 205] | -0.02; 190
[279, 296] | -0.03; 189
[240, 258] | 0.21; 153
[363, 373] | -0.01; 184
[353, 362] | 0.01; 181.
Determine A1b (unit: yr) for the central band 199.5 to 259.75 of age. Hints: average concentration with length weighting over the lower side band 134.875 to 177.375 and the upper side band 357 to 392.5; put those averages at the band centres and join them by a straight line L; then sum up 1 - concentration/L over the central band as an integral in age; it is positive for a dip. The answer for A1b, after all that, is 4.5 yr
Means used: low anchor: 186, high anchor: 181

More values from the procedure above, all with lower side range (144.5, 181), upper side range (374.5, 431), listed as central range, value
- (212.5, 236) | 0.2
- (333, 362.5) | 0.4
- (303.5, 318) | 0.2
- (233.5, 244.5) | 0.0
